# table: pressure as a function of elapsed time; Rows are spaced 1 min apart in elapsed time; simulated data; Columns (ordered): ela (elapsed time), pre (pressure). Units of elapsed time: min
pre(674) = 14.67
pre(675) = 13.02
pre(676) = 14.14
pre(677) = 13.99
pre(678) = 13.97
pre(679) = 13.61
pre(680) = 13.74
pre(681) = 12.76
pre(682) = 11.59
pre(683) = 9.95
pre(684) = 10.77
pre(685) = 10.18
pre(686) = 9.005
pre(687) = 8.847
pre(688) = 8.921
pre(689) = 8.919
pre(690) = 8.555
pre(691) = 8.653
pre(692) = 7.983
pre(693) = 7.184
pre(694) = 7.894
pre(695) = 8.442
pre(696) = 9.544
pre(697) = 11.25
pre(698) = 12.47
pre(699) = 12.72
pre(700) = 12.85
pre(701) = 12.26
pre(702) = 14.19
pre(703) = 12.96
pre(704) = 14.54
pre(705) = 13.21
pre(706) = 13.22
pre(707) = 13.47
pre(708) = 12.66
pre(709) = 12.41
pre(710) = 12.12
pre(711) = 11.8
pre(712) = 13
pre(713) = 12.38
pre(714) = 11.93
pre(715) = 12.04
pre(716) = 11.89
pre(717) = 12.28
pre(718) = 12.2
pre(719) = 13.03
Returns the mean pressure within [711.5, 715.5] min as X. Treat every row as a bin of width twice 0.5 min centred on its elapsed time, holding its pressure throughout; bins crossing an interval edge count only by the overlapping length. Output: 12.3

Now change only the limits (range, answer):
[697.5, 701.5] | 12.6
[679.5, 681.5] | 13.2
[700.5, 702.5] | 13.2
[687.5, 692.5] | 8.61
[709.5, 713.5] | 12.3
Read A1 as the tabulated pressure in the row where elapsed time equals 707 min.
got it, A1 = 13.47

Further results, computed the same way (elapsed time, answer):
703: 12.96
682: 11.59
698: 12.47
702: 14.19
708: 12.66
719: 13.03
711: 11.8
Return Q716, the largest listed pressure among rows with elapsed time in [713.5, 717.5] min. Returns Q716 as 12.28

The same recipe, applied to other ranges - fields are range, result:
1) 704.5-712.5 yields 13.47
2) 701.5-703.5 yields 14.19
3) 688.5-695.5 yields 8.919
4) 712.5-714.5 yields 12.38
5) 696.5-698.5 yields 12.47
